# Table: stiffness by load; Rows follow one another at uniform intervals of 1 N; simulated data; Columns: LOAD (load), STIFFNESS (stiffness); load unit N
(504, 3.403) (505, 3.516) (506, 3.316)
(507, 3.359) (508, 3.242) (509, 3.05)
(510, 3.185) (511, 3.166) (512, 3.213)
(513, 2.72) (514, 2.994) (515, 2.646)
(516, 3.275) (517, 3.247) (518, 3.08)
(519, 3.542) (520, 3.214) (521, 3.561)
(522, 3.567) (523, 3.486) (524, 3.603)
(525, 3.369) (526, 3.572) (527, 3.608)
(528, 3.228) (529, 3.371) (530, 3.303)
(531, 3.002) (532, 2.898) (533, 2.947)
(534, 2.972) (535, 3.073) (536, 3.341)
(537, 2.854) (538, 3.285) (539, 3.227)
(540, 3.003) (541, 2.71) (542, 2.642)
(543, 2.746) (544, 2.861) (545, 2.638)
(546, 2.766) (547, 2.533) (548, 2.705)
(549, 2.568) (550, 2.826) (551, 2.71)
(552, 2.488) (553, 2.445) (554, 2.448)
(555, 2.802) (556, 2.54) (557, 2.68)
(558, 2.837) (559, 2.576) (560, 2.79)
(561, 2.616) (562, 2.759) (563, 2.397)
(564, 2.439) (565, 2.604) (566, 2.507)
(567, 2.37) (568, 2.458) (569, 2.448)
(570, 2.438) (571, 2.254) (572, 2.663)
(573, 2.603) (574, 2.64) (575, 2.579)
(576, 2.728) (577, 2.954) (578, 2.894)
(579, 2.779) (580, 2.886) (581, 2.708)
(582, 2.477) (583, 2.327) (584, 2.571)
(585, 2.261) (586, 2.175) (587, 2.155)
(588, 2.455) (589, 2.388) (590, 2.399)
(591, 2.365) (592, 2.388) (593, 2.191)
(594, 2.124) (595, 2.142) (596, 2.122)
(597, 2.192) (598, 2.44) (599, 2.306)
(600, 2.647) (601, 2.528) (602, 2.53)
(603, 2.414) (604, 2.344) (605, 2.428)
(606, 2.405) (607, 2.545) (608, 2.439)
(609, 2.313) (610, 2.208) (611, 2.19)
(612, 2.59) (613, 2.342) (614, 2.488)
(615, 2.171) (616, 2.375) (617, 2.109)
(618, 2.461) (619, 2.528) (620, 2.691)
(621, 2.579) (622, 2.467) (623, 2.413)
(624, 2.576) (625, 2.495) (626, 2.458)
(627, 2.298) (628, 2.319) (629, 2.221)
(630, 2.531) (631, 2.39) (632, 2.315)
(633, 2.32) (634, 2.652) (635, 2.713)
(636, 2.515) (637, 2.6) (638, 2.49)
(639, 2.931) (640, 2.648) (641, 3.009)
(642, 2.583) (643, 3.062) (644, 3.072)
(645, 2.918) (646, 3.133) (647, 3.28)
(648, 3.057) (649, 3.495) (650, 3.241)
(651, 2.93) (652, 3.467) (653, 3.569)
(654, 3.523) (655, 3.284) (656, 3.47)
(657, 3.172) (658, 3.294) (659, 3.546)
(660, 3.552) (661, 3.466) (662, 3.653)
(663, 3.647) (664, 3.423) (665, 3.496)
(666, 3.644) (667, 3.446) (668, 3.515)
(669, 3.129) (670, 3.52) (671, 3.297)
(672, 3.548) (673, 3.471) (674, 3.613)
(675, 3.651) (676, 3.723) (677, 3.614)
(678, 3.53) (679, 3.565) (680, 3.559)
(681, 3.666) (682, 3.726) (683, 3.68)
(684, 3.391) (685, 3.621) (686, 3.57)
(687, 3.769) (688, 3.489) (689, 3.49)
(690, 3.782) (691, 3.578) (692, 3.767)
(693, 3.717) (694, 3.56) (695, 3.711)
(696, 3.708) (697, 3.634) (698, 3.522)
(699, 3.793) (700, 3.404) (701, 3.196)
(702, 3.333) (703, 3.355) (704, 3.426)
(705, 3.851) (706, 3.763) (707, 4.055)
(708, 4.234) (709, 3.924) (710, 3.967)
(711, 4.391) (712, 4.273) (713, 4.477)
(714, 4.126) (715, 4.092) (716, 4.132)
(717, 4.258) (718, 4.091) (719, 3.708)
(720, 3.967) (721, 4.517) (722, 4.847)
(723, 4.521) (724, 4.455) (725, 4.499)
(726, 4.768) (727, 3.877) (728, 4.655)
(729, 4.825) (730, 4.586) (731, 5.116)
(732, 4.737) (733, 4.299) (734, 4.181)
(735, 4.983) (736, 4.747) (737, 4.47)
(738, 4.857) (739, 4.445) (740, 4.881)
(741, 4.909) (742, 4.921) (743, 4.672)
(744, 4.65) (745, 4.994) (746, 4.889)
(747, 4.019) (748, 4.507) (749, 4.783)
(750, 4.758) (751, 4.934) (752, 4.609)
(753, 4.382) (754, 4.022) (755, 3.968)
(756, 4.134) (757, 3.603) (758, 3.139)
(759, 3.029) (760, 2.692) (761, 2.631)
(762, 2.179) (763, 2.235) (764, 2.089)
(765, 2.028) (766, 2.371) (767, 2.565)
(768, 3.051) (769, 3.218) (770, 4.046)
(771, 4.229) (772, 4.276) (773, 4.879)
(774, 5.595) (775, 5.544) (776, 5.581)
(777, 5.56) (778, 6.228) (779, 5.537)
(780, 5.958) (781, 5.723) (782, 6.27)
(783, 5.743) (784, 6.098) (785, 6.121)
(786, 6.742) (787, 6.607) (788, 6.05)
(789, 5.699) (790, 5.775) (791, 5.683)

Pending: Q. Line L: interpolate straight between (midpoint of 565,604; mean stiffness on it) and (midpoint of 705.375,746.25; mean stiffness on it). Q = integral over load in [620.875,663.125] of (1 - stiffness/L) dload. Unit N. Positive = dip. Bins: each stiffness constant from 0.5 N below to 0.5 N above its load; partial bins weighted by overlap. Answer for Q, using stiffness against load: 4.8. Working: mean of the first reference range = 2.46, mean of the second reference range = 4.45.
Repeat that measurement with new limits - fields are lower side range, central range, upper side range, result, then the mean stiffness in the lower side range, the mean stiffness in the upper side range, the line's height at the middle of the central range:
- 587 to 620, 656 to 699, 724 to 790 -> -1.9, 2.36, 4.54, 3.41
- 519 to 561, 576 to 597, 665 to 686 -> 4.8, 2.97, 3.54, 3.17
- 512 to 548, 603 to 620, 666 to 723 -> 5.2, 3.11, 3.75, 3.43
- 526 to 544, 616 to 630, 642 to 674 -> 3.6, 3.08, 3.36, 3.28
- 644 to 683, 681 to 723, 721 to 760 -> 1.3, 3.44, 4.47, 3.95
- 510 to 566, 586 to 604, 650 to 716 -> 4.9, 2.95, 3.62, 3.22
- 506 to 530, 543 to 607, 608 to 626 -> 5.9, 3.28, 2.41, 2.78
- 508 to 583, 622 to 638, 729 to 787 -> 4.8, 2.88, 4.47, 3.51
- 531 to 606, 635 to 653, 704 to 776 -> 1.7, 2.6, 4.15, 3.28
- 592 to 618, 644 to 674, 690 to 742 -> -1.4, 2.35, 4.16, 3.23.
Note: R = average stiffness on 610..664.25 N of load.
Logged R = 2.82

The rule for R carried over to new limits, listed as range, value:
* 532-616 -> 2.56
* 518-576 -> 2.86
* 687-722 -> 3.85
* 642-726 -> 3.66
